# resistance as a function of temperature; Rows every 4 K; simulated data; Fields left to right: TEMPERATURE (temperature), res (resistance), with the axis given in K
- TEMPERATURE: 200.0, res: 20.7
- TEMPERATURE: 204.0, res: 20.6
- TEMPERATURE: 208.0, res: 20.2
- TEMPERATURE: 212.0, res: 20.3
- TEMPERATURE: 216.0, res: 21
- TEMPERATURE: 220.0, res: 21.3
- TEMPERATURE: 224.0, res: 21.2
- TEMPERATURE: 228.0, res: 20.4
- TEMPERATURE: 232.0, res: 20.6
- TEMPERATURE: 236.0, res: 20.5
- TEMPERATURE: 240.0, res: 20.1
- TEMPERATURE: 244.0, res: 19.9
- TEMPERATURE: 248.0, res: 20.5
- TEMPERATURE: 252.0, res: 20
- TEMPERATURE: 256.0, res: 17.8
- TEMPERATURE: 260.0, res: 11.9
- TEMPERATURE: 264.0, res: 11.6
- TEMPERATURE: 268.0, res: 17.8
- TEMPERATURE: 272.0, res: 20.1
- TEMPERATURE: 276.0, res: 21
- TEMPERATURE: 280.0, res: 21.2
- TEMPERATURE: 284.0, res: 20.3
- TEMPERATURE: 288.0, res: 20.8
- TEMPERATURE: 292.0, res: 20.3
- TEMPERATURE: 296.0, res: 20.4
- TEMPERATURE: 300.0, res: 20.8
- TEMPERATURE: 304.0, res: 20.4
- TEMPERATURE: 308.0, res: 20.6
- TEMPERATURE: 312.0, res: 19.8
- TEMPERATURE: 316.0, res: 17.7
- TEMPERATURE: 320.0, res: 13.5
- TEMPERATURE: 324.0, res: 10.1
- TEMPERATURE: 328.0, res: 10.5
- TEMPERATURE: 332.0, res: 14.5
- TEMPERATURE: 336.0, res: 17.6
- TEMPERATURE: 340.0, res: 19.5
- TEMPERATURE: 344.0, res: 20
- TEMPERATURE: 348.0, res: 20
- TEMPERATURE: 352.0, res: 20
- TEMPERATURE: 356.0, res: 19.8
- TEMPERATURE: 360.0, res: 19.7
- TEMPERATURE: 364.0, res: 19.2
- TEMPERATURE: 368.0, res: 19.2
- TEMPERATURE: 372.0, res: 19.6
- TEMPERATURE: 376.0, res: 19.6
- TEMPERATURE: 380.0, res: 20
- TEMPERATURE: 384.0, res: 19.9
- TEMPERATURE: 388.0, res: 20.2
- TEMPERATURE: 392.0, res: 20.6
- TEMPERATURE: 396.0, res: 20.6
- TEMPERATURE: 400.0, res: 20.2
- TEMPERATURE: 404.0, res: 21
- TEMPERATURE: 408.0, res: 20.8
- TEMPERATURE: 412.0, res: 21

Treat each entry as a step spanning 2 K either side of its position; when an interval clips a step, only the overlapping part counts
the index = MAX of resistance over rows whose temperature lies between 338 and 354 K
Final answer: 20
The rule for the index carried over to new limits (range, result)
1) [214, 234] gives 21.3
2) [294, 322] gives 20.8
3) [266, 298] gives 21.2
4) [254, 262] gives 17.8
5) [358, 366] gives 19.7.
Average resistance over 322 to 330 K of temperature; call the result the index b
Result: 10.3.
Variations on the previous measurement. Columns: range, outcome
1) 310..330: 14.3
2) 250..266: 15.3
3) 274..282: 21.1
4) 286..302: 20.6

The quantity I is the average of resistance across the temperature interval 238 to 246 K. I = 20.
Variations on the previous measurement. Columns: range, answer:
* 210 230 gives 20.8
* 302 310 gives 20.5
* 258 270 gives 13.8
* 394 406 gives 20.6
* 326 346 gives 16.4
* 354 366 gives 19.6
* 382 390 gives 20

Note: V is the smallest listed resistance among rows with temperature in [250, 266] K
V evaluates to 11.6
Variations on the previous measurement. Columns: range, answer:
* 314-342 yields 10.1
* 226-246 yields 19.9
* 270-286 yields 20.1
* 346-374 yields 19.2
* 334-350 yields 17.6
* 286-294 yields 20.3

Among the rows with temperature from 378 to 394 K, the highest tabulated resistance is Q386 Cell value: 20.6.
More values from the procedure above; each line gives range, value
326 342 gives 19.5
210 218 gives 21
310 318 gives 19.8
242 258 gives 20.5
